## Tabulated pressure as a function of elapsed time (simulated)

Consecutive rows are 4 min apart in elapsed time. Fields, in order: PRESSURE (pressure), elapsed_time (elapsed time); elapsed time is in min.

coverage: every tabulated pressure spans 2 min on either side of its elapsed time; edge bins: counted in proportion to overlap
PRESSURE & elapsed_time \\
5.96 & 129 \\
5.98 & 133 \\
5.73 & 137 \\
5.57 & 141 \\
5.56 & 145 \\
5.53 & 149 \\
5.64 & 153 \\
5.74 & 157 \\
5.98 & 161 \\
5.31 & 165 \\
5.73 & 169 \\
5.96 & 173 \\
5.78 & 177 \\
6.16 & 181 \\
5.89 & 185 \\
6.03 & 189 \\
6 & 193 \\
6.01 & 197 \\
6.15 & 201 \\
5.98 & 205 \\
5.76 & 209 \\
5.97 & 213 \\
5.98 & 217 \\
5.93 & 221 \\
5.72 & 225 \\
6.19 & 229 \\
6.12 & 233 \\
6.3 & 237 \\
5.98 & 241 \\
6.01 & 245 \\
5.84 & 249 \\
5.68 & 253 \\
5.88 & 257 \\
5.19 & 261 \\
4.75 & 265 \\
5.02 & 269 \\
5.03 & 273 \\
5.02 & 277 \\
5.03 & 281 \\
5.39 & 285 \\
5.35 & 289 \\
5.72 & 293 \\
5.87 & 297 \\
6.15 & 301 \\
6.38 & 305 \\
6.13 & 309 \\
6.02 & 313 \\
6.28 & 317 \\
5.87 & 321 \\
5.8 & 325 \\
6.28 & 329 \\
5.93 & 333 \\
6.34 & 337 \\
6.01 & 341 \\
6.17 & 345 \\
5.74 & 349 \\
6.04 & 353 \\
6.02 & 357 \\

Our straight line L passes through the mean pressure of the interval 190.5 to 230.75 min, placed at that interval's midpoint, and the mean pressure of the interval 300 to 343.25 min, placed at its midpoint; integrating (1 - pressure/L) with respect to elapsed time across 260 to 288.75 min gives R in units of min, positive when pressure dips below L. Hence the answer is 4.6 min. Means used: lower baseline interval 5.97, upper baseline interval 6.11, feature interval 5.07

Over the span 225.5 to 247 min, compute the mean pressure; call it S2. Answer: 6.09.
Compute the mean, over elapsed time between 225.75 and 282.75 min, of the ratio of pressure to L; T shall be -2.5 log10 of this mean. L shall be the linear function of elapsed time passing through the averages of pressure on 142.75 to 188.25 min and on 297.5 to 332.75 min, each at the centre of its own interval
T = 0.07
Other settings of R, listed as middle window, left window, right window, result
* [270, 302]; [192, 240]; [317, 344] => 3.3 min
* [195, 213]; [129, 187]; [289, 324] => -0.4 min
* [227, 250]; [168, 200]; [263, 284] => -3.1 min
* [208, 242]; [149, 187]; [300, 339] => -0.5 min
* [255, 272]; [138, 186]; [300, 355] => 2.1 min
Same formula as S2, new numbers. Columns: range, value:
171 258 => 5.97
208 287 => 5.64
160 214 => 5.91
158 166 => 5.7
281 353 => 5.94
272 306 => 5.54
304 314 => 6.17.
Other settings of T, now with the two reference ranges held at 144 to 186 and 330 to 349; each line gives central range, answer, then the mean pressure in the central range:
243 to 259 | 0.01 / 5.85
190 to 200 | -0.04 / 6.02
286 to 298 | 0.07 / 5.61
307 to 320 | -0.02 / 6.12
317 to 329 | 0.01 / 5.98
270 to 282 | 0.19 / 5.03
